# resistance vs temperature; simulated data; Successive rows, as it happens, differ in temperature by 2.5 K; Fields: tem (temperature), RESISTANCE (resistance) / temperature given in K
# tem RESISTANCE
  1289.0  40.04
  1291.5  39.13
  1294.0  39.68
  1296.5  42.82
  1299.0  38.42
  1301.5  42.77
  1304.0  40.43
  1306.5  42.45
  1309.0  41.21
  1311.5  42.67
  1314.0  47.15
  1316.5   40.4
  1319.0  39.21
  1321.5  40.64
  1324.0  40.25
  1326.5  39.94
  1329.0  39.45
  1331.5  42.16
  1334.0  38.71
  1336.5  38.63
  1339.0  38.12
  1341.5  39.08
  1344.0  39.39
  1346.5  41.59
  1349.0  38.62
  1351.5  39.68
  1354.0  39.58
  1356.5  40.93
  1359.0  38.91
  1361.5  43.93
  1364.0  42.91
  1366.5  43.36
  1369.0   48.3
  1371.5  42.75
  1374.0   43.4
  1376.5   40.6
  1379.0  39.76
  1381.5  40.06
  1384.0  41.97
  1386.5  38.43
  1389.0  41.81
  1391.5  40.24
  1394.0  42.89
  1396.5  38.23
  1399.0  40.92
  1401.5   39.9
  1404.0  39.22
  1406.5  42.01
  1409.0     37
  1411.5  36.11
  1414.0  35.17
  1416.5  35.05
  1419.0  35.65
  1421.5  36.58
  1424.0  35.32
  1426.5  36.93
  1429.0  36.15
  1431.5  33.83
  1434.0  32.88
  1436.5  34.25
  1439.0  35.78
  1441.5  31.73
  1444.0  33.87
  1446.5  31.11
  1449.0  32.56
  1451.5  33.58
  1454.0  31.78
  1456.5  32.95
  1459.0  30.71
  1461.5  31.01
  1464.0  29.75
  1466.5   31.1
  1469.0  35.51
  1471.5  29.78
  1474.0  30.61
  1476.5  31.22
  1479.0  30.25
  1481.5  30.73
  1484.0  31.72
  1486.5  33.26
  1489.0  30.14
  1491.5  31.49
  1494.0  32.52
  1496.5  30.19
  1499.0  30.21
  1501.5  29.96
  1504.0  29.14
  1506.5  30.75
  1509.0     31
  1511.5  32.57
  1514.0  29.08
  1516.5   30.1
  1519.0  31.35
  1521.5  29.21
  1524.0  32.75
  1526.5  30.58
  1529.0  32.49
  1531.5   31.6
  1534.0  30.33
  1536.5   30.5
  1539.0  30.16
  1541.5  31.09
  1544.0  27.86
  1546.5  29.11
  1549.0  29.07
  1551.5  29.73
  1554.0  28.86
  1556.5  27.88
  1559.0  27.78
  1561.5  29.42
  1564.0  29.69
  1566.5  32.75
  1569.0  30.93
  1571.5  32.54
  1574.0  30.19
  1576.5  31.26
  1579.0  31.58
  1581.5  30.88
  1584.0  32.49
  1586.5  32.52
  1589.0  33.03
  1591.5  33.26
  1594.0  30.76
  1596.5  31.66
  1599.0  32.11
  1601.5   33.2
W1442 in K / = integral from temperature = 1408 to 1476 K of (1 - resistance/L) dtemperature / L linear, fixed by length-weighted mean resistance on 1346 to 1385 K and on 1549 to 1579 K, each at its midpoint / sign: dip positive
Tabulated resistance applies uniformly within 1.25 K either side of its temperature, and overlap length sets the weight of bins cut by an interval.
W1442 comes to 6.7 K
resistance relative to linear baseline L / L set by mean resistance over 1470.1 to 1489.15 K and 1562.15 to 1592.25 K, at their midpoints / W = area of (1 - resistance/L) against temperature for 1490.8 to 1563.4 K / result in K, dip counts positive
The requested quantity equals 2.6 K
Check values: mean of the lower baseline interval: 31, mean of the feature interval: 30.2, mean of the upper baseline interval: 31.7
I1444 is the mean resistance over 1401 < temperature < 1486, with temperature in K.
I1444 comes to 33.8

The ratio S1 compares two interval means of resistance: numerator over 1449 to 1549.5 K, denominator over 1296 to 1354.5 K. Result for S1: 0.8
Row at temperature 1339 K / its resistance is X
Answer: 38.12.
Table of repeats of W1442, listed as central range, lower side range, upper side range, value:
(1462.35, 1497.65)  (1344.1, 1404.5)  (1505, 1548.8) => 2.62 K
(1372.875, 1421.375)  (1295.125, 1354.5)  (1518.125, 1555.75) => -2.93 K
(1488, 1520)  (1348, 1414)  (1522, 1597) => 3.01 K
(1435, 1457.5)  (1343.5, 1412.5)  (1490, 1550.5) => 1.78 K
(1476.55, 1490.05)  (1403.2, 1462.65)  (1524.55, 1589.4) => 0.70 K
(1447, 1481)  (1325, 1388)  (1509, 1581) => 3.22 K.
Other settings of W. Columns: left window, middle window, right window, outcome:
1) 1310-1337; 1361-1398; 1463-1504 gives -4.32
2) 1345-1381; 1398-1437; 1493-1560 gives 1.22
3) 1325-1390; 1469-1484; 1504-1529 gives 1.04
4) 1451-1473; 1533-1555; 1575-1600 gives 1.54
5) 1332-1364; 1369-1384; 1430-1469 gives -1.61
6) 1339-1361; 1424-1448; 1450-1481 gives -0.34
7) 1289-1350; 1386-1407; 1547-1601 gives -1.57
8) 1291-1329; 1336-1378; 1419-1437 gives -2.67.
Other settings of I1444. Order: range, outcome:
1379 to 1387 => 40.3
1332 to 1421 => 40.1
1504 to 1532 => 30.9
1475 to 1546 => 30.8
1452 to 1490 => 31.4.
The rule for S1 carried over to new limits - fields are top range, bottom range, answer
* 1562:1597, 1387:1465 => 0.89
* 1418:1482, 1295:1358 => 0.81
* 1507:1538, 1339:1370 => 0.75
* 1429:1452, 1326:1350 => 0.84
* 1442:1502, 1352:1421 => 0.78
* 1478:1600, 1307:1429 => 0.77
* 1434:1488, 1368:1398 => 0.77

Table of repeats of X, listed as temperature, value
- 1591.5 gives 33.26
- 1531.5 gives 31.6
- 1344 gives 39.39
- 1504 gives 29.14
